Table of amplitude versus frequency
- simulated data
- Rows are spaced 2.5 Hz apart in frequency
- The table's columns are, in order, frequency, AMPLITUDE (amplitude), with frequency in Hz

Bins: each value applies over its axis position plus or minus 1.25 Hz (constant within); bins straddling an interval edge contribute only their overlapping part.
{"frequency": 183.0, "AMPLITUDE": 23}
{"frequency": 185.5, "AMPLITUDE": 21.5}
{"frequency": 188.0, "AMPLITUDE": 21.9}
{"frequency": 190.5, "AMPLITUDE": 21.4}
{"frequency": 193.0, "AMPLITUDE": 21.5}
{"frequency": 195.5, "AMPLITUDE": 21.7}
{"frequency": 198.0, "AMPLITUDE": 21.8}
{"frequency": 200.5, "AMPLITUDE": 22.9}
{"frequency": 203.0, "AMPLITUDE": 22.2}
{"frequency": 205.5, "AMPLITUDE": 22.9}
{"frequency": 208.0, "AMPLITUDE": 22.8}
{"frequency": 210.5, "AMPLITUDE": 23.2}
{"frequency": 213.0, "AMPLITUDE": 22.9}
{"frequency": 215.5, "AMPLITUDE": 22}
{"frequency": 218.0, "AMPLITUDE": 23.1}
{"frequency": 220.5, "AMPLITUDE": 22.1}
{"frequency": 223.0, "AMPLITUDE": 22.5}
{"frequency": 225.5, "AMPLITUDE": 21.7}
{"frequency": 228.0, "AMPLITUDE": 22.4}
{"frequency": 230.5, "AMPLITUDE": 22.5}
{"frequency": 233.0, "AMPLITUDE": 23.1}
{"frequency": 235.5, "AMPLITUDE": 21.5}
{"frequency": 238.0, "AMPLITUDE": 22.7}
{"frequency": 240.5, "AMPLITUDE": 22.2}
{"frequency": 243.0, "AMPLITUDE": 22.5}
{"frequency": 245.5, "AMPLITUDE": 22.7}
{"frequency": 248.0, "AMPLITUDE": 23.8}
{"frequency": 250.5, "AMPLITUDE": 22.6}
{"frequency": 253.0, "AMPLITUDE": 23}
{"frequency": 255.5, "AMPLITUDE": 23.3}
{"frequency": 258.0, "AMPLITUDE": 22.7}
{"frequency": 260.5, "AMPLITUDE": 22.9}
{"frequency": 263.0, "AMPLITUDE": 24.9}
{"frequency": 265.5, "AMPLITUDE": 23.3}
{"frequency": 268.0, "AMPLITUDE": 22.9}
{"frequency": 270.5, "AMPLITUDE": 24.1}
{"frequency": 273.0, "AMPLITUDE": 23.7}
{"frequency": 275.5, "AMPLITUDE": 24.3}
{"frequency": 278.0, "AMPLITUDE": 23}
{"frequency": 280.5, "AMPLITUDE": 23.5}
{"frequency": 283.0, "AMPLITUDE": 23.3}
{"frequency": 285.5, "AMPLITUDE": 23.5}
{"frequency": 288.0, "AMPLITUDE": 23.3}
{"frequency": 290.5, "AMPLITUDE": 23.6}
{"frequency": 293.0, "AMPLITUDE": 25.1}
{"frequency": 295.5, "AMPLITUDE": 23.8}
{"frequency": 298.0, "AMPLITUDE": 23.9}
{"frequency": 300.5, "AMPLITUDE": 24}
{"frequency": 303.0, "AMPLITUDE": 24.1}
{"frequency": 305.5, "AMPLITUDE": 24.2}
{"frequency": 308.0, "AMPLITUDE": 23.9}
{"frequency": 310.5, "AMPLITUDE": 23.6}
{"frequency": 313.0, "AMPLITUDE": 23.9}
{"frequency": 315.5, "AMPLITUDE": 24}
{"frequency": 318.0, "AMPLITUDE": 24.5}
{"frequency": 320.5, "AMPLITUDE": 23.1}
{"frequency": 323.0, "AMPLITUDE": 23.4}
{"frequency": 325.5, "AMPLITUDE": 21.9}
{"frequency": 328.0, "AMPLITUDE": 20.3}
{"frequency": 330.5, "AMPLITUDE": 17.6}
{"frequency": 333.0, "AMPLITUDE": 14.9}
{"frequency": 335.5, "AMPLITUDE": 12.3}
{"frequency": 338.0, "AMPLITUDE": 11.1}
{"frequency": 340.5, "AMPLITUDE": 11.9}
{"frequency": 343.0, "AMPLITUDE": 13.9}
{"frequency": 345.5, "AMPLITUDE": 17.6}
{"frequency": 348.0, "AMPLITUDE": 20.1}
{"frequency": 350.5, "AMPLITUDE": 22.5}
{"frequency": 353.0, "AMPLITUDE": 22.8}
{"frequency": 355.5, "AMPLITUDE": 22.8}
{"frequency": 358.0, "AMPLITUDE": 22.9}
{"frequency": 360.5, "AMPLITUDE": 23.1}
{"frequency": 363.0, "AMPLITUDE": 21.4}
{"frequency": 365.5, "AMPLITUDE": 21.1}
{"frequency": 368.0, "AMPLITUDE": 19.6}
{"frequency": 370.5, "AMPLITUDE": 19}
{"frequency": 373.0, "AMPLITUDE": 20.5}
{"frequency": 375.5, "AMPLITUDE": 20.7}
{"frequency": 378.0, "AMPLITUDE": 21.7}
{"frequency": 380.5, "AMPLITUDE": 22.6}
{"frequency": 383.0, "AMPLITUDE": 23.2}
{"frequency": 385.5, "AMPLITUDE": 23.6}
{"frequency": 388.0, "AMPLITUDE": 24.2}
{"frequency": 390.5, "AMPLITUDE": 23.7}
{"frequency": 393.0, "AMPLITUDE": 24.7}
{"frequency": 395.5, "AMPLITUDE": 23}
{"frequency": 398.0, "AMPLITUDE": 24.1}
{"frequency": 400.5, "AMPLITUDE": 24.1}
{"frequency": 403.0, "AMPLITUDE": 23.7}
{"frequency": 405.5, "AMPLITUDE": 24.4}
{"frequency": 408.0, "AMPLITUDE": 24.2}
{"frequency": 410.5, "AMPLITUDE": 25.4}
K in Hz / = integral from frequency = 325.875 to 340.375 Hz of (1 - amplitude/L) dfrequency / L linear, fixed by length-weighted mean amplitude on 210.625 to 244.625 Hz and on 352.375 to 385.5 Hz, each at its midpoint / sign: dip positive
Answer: 4.3 Hz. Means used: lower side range 22.4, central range 15.4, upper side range 21.7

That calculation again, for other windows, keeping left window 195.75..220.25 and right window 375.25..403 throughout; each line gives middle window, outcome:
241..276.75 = -0.8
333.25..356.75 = 6.1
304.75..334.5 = 1.4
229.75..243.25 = 0.2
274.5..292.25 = -0.5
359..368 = 0.6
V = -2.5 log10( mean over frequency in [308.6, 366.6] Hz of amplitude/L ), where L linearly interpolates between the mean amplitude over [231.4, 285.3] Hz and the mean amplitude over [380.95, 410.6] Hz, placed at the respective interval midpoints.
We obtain 0.18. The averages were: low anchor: 23.1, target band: 20.1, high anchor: 23.9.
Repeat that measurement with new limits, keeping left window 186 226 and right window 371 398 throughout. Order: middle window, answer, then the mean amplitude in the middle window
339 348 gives 0.44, 15.2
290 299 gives -0.08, 24.1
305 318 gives -0.07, 24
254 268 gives -0.04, 23.4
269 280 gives -0.06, 23.7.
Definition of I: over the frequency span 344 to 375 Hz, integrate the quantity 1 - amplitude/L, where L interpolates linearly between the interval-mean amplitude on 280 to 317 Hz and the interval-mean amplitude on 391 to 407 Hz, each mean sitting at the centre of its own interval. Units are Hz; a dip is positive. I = 3.7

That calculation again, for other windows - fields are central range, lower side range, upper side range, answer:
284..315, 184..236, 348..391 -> -2.5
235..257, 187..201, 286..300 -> 0.2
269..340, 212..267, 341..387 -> -0.9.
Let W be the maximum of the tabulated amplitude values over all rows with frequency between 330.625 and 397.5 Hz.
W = 24.7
